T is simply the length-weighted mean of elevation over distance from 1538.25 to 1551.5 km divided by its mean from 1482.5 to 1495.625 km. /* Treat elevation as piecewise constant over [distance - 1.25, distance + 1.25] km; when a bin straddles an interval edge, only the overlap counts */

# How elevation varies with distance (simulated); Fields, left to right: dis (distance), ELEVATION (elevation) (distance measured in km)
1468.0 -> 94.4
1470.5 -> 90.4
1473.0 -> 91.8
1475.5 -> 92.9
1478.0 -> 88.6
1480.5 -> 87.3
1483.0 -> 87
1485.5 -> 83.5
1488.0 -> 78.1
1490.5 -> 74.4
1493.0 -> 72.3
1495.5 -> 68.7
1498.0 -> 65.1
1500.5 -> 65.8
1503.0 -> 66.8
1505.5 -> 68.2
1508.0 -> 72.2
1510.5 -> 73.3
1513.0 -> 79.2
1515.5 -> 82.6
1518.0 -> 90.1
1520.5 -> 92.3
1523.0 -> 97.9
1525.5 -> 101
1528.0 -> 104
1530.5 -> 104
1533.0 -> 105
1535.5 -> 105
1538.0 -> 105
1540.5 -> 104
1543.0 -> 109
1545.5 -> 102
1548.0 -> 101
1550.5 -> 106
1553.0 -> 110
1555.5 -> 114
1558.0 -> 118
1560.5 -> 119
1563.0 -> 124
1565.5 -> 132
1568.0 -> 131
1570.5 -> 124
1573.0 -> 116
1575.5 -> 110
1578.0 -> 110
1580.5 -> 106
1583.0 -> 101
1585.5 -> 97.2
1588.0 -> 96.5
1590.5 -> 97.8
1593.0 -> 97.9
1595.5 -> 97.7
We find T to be 1.35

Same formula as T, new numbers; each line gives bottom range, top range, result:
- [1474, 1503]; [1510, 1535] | 1.20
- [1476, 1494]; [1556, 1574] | 1.50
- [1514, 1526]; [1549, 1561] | 1.23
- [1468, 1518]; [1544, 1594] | 1.40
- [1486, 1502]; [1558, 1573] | 1.75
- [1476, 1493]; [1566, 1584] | 1.39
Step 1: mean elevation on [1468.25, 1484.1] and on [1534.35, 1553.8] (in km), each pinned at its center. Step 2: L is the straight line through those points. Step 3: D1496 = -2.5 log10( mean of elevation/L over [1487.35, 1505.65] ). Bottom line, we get 0.33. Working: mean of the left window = 90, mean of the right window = 105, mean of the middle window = 69.8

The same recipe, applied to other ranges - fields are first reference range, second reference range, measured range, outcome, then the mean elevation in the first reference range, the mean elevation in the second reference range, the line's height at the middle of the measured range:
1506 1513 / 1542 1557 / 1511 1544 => -0.11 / 73.4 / 107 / 88.6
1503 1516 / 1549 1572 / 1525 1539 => -0.11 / 73.9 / 120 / 94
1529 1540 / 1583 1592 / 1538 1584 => -0.12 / 105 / 97.7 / 101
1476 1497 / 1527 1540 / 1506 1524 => 0.15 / 80.3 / 105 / 95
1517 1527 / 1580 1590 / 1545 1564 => -0.15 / 95.7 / 99.6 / 97.7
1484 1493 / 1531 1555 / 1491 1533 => 0.11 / 78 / 105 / 89.8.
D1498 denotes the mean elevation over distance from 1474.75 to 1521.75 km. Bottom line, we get 78.2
